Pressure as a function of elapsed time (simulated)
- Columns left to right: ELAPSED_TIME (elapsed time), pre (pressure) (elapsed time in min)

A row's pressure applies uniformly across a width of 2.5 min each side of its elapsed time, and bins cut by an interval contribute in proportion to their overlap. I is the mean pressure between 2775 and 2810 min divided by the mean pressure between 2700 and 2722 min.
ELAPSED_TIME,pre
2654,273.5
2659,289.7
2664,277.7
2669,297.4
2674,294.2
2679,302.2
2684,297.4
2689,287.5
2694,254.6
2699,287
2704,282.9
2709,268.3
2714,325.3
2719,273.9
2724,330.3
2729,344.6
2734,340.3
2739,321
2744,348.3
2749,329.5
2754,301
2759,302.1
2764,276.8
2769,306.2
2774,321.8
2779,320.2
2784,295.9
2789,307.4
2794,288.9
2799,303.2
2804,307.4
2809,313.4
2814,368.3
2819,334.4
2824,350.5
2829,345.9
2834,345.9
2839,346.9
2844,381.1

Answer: 1.06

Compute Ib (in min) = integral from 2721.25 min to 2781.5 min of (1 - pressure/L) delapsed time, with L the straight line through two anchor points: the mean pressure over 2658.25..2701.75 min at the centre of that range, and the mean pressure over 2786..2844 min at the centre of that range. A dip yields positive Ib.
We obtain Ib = -2.0 min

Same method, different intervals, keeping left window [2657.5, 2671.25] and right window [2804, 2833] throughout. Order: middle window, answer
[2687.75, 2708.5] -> 1.6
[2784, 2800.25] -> 1.6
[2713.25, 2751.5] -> -2.0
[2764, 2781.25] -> 0.7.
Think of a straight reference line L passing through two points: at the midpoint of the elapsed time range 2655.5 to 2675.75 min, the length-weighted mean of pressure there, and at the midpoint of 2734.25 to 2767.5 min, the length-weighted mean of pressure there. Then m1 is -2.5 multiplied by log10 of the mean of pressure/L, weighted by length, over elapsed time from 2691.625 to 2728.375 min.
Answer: 0.04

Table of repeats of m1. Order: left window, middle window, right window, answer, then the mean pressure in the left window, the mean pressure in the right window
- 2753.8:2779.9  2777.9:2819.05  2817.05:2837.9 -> 0.04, 304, 345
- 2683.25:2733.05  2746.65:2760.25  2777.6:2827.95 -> -0.01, 297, 320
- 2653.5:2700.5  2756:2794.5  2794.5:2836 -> 0.05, 287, 331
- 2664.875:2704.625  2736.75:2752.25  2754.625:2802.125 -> -0.12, 288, 303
